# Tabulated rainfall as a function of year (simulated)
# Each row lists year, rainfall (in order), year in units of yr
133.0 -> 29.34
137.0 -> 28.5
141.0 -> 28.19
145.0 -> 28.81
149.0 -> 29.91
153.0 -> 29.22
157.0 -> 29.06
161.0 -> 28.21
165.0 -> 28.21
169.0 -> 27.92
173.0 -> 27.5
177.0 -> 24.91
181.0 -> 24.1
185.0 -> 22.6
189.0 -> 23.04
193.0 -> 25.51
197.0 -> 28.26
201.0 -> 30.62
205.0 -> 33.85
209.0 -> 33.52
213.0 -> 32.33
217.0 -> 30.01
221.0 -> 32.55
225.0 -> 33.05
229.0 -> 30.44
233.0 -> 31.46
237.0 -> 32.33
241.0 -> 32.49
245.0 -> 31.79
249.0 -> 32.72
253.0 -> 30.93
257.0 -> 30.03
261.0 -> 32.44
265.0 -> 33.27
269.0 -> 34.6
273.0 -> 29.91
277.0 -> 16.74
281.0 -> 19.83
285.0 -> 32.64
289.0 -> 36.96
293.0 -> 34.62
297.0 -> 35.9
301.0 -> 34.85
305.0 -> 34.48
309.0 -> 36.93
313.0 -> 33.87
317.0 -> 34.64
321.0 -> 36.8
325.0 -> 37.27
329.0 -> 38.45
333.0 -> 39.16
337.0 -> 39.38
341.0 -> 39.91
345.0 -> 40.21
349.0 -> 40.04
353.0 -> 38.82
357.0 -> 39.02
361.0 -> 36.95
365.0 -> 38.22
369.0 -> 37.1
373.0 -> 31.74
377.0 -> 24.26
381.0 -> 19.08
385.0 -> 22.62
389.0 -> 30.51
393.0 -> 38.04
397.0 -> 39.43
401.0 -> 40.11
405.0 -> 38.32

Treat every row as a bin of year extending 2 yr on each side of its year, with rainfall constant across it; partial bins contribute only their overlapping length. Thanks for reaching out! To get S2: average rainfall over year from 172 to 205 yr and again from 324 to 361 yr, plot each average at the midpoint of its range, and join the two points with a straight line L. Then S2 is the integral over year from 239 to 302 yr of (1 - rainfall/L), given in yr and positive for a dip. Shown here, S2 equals 3.5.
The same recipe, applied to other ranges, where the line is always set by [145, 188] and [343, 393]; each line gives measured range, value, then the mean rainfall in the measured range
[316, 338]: -3.79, 37.7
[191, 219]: -2.20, 30.6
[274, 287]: 3.01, 23.6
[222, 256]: -2.86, 31.9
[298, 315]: -1.94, 35.1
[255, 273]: -1.26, 32.3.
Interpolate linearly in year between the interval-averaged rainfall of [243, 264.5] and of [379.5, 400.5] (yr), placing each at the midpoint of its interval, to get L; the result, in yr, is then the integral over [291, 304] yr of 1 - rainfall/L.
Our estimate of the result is -1.5 yr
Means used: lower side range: 31.7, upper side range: 30.9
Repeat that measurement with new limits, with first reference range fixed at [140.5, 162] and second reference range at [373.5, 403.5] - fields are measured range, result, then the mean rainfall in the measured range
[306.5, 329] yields -4.4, 36.1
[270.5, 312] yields -1.9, 31.4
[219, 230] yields -1.0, 32.2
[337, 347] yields -3.1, 39.9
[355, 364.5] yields -2.3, 38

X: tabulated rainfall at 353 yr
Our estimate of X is 38.82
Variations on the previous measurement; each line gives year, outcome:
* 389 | 30.51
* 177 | 24.91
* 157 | 29.06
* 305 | 34.48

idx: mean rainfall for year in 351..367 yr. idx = 38.3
